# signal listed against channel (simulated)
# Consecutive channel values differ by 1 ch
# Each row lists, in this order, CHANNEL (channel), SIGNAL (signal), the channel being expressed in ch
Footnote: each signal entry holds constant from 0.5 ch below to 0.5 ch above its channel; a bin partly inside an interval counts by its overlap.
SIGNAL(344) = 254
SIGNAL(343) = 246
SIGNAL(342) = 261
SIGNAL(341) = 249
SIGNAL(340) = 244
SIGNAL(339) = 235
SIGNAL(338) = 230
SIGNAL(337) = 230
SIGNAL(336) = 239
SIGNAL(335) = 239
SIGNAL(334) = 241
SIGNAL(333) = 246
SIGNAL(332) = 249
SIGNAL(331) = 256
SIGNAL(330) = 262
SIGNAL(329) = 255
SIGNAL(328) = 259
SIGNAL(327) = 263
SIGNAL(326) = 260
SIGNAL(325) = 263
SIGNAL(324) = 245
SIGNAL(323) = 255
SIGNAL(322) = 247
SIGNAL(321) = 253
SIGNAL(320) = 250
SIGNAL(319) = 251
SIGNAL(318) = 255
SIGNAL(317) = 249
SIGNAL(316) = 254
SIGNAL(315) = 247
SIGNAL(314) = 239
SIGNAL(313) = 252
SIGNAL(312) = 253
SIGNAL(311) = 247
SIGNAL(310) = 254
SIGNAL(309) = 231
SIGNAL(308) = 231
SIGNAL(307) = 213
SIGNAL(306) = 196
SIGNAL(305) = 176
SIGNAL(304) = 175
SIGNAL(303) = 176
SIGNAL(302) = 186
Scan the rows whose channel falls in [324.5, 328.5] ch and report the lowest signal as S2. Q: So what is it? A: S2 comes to 259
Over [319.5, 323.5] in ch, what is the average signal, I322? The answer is 251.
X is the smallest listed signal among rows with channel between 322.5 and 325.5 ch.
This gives 245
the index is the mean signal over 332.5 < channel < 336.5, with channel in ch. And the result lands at 241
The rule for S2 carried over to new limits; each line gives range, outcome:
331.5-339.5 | 230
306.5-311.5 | 213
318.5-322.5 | 247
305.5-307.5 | 196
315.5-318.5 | 249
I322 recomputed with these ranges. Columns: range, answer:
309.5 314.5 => 249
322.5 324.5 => 250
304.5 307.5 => 195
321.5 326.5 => 254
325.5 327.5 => 262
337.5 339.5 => 232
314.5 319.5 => 251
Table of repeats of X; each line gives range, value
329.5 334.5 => 241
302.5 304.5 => 175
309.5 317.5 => 239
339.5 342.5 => 244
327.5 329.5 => 255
